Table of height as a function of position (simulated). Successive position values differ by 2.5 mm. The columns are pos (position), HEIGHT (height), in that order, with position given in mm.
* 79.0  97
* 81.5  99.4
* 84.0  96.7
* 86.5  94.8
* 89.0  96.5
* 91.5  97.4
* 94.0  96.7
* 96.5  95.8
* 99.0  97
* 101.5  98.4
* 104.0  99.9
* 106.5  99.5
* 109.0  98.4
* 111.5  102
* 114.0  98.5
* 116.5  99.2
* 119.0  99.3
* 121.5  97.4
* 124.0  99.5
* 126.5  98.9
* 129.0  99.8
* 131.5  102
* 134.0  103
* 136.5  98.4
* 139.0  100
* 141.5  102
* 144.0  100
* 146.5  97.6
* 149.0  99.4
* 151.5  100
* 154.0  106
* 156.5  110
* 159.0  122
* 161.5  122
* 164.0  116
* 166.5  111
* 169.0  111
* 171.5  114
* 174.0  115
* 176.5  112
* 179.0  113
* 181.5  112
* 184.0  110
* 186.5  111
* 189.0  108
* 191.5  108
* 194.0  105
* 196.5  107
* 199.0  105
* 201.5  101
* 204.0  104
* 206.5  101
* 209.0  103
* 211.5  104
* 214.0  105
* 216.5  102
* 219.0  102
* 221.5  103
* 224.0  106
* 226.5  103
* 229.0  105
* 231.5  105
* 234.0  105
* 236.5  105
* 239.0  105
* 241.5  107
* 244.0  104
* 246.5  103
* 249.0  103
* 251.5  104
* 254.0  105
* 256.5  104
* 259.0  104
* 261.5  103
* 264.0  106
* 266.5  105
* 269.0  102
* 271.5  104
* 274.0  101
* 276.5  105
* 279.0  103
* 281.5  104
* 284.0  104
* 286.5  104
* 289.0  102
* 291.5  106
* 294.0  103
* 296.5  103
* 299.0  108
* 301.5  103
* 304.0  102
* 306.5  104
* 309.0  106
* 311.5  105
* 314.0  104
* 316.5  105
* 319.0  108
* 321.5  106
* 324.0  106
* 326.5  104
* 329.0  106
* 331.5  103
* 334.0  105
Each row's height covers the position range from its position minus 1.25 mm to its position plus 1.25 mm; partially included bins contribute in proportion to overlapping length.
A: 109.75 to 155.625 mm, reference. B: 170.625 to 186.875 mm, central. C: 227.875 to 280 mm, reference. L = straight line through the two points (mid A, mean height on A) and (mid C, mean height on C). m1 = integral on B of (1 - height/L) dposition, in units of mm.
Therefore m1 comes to -1.7 mm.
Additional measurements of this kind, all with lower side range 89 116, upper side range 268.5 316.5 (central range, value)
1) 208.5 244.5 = -0.83 mm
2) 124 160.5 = -1.22 mm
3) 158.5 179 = -3.01 mm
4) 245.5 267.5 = -0.27 mm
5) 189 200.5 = -0.60 mm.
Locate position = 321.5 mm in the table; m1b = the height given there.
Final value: 106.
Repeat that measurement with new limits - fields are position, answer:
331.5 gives 103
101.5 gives 98.4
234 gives 105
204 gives 104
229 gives 105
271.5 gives 104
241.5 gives 107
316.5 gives 105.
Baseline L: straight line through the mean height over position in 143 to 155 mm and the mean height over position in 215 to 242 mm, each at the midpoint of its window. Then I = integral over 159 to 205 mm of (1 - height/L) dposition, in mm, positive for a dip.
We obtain -3.9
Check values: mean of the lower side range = 100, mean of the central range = 111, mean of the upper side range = 104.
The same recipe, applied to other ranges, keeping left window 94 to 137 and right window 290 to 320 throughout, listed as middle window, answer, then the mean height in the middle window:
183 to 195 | -0.8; 108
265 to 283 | 0.1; 103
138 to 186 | -4.1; 109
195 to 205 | -0.3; 104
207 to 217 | -0.1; 103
